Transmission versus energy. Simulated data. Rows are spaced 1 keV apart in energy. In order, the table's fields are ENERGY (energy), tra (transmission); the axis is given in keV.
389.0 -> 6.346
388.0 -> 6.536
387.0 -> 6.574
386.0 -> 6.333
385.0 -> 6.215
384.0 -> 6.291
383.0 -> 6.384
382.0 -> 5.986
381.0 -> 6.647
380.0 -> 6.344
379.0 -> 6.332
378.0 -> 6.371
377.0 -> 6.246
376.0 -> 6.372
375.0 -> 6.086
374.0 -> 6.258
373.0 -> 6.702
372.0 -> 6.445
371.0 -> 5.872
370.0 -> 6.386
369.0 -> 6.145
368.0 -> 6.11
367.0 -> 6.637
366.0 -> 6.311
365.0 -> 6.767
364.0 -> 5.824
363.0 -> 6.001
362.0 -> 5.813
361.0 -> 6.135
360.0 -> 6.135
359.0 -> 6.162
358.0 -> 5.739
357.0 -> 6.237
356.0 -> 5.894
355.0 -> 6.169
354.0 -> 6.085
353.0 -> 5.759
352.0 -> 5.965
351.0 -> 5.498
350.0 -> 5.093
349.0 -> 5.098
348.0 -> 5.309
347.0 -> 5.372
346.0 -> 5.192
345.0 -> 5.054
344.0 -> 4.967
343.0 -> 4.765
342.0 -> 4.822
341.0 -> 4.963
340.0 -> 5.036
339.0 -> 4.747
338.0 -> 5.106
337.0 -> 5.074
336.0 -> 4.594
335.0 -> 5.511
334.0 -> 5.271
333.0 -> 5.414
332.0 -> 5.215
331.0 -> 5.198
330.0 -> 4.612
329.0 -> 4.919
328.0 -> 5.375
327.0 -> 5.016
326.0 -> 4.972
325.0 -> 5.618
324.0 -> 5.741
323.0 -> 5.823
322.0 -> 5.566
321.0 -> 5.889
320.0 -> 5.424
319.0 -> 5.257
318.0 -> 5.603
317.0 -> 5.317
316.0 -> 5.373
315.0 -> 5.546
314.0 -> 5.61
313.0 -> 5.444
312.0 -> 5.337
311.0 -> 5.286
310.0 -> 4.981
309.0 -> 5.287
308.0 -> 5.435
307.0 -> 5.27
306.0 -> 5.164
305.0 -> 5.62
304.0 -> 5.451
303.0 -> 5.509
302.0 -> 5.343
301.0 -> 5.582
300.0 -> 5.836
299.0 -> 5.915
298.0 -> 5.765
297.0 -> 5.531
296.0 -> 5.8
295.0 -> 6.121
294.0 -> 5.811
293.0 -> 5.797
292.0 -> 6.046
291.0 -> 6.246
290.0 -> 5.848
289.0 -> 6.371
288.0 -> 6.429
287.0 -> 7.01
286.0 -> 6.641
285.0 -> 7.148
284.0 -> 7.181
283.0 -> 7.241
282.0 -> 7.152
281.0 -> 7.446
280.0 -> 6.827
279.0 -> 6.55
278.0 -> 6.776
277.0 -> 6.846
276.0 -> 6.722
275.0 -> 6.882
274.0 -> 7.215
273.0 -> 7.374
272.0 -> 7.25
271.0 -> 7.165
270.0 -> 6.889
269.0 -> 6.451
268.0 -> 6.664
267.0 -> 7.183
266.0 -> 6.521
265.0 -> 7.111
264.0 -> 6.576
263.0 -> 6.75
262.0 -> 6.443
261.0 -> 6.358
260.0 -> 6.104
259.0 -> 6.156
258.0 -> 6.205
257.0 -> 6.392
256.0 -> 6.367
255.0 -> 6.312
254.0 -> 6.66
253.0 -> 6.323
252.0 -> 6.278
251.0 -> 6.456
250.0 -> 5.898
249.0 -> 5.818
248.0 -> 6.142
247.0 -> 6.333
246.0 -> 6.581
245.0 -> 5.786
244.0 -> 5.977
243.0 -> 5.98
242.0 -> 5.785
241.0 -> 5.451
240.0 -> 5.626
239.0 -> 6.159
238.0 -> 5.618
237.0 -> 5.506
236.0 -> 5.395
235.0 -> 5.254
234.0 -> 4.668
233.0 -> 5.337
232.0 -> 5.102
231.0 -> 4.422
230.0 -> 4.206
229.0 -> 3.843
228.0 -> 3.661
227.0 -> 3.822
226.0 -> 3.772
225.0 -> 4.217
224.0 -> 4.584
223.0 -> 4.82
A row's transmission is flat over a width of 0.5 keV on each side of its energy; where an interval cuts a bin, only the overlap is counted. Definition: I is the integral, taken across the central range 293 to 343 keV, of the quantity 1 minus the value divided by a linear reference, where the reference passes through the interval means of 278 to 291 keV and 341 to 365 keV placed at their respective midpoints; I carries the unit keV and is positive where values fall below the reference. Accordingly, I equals 6.88 keV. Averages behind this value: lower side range 6.8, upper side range 5.62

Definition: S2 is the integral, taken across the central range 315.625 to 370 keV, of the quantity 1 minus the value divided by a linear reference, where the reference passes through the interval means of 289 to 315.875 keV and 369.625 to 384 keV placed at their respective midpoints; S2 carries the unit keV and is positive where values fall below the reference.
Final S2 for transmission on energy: 4.3 keV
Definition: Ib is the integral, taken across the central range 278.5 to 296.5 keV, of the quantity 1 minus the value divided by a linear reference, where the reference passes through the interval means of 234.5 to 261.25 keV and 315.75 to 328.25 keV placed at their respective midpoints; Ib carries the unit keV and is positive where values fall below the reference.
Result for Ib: -2.5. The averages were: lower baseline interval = 6.03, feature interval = 6.54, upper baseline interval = 5.46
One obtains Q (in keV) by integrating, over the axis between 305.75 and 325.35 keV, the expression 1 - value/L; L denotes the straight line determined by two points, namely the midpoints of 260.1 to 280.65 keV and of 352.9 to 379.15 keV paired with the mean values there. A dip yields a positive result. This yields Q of 3.2 keV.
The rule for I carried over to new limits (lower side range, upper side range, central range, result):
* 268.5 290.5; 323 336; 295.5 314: 1.7 keV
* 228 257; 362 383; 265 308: -3.8 keV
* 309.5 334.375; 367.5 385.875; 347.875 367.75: 0.1 keV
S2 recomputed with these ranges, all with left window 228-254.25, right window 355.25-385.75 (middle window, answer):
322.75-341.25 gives 2.7 keV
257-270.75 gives -2.1 keV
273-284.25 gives -2.4 keV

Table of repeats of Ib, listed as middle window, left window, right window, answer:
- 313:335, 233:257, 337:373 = 1.5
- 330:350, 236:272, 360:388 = 3.8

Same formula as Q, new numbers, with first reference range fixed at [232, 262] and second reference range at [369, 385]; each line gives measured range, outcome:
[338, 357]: 2.71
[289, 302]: 0.49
